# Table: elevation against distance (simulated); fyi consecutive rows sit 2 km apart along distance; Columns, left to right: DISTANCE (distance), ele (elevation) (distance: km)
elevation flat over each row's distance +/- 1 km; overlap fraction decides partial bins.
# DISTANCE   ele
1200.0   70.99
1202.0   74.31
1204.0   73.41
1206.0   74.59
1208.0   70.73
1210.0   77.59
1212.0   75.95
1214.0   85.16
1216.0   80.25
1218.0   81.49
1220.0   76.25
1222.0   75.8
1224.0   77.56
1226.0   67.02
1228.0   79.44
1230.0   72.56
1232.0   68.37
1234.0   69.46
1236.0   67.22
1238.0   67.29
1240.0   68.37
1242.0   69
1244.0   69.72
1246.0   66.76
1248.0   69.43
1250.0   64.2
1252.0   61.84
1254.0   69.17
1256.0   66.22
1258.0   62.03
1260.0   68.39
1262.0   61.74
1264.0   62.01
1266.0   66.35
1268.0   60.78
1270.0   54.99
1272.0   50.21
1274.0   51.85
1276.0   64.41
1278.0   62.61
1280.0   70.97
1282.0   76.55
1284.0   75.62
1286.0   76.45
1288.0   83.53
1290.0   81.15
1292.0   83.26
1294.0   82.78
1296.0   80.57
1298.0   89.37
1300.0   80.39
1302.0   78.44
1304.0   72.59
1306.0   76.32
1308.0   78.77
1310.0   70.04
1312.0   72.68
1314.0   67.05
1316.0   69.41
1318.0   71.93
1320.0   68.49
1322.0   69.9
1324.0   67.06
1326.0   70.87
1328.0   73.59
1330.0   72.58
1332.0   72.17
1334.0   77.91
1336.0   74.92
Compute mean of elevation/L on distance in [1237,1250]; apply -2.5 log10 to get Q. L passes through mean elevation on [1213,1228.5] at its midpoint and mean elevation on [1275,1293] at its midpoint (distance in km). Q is 0.13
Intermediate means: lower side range 77.8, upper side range 74.9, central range 68.1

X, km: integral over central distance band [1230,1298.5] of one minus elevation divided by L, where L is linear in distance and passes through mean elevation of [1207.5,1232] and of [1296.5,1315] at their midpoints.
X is 6.8 km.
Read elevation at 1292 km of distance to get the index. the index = 83.26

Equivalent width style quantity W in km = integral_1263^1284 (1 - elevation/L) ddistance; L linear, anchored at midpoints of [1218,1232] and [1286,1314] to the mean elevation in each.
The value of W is 4.0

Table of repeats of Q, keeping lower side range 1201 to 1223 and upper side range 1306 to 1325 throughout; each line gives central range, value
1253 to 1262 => 0.129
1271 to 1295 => 0.016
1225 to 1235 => 0.066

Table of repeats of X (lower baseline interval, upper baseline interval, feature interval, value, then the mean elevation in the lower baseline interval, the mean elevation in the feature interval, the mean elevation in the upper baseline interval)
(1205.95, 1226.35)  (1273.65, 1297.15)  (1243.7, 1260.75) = 2.2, 77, 66.3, 74.9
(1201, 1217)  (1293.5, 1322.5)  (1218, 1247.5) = 1.9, 76.5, 71.4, 75.2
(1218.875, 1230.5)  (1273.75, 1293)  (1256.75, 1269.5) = 1.8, 74.9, 63.3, 73.4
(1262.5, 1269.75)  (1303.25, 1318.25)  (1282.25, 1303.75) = -3.9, 62.1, 80.7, 72.4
